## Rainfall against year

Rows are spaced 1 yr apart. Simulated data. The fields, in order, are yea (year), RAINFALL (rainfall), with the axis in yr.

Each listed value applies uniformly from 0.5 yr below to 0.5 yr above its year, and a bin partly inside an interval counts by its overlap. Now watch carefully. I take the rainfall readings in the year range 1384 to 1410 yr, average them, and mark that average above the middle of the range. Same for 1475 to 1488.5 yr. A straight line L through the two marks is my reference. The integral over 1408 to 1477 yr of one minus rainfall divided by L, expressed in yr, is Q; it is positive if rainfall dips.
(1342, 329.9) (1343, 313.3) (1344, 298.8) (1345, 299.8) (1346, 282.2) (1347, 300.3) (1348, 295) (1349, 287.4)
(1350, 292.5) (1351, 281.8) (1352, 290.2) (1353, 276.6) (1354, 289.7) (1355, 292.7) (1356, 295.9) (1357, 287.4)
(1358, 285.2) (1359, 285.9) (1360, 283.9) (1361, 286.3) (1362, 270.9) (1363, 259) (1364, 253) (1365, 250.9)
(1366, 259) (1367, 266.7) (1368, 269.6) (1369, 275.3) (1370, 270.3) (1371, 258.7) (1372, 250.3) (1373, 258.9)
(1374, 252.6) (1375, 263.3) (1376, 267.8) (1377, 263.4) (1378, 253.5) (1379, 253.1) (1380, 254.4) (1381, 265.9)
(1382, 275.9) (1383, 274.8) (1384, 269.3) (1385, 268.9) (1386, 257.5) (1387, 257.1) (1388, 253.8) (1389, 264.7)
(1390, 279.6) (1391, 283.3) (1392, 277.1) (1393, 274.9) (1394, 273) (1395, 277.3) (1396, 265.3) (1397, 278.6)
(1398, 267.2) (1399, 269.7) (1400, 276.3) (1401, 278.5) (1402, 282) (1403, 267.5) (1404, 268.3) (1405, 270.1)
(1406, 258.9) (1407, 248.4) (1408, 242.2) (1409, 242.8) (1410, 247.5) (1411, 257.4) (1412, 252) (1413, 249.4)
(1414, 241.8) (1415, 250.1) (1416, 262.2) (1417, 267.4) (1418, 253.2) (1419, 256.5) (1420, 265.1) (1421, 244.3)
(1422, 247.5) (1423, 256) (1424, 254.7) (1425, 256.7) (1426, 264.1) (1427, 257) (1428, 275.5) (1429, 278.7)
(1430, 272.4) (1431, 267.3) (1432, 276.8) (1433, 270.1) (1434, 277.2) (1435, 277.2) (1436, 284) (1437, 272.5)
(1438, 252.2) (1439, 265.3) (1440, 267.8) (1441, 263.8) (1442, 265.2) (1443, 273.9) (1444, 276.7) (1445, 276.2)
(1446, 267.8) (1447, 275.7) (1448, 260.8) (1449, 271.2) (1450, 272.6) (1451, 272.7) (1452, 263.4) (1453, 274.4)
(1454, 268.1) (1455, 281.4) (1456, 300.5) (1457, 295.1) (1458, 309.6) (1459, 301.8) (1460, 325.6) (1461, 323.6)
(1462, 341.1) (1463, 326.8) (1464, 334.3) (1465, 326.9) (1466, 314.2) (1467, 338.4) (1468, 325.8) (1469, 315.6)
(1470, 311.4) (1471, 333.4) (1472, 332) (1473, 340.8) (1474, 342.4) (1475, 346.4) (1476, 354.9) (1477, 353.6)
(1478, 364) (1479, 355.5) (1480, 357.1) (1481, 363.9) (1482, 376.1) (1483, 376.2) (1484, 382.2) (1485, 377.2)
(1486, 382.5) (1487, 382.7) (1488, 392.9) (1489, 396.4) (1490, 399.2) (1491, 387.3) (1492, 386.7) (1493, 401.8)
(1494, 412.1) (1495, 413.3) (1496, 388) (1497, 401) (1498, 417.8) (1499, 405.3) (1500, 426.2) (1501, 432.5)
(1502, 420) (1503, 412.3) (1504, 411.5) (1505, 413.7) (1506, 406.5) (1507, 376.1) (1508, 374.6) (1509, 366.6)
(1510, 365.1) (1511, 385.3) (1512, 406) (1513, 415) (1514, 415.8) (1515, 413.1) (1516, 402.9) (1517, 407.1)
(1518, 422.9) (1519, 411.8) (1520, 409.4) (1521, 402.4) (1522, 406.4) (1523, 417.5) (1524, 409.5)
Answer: 8.4 yr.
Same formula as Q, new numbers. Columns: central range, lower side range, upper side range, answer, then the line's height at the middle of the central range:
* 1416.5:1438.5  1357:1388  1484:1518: 3.97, 323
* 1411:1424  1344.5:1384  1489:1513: 2.78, 323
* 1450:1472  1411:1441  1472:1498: 1.49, 331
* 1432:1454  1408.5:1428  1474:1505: 2.20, 301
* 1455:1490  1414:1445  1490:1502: 1.28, 357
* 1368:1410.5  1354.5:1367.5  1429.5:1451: 1.30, 274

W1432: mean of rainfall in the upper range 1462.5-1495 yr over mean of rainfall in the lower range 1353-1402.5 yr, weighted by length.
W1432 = 1.3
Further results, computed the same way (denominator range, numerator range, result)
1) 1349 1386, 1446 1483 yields 1.17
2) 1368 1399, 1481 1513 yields 1.49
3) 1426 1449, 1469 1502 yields 1.40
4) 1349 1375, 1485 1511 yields 1.45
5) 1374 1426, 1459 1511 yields 1.41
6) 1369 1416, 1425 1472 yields 1.09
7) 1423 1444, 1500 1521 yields 1.50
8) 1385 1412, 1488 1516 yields 1.51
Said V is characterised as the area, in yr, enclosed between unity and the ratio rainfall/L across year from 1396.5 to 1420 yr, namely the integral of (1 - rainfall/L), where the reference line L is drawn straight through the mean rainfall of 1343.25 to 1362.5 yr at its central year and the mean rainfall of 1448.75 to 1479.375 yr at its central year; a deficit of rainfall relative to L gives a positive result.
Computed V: 3.3 yr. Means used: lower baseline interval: 289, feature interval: 260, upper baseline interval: 317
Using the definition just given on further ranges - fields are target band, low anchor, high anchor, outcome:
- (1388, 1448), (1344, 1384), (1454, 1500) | 9.0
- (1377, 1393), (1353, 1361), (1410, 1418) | 0.3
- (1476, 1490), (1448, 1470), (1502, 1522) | -1.1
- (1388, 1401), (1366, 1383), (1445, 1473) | -0.1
